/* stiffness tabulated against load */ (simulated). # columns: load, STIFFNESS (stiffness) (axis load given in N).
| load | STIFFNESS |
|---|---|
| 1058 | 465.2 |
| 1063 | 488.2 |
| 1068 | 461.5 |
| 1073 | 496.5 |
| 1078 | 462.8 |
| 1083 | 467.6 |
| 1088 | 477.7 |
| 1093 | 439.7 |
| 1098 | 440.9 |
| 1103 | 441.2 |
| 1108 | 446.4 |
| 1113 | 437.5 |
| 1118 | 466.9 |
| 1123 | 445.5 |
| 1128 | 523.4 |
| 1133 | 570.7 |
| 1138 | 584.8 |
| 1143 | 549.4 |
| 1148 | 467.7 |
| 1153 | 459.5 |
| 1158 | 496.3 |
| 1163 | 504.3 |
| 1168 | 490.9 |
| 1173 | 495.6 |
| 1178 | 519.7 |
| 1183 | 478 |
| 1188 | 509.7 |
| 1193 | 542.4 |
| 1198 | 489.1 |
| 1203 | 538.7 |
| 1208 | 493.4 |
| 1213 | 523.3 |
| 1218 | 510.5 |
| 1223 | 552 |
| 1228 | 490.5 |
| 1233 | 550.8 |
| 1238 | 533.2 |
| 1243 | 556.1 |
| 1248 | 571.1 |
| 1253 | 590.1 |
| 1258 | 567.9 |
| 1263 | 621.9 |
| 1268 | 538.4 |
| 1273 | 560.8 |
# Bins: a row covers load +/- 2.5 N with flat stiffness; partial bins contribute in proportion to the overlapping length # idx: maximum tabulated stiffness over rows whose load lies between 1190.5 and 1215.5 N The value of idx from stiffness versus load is 542.4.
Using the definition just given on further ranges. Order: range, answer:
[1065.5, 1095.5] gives 496.5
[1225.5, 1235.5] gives 550.8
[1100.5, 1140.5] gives 584.8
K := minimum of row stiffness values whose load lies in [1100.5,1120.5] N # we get 437.5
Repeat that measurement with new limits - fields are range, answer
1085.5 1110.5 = 439.7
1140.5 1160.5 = 459.5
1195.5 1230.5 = 489.1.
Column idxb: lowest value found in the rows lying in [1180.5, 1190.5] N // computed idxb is 478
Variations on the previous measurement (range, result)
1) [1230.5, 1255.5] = 533.2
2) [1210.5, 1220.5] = 510.5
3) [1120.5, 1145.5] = 445.5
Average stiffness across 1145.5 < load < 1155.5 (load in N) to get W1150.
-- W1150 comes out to 464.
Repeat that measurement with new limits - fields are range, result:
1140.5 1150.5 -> 509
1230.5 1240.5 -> 542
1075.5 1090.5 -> 469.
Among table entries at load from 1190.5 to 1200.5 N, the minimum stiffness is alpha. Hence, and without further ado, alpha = 489.1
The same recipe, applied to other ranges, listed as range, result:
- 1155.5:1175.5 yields 490.9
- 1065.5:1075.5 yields 461.5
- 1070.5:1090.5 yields 462.8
